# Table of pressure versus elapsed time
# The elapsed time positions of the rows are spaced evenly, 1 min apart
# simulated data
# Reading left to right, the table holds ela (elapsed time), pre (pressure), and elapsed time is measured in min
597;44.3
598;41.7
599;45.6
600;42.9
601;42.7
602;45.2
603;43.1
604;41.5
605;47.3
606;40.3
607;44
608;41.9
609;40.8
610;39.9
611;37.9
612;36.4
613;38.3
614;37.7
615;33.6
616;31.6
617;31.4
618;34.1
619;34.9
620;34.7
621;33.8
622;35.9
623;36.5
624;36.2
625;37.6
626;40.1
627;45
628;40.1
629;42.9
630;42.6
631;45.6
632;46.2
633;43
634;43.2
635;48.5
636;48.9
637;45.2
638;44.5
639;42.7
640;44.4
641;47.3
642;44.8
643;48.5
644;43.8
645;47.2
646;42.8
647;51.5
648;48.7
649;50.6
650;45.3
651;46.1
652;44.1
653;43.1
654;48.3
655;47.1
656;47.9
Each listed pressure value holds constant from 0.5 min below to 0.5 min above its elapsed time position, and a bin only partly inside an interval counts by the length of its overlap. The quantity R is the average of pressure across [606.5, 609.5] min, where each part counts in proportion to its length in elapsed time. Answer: 42.2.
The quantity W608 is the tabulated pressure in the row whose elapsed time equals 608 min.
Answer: 41.9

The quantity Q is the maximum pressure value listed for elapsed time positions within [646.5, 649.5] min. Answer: 51.5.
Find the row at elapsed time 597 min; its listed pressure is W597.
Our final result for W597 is 44.3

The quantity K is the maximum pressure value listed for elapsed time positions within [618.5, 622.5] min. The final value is 35.9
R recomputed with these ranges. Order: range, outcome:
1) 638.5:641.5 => 44.8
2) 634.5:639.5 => 46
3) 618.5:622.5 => 34.8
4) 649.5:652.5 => 45.2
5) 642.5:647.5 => 46.8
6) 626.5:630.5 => 42.6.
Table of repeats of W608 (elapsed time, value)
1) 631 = 45.6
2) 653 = 43.1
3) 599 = 45.6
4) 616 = 31.6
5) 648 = 48.7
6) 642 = 44.8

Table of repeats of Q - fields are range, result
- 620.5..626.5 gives 40.1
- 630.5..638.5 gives 48.9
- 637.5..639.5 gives 44.5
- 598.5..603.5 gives 45.6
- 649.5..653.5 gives 46.1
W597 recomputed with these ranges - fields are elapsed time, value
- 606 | 40.3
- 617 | 31.4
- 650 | 45.3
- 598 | 41.7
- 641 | 47.3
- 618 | 34.1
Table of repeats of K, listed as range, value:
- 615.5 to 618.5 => 34.1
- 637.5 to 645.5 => 48.5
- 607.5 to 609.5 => 41.9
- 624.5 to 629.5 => 45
